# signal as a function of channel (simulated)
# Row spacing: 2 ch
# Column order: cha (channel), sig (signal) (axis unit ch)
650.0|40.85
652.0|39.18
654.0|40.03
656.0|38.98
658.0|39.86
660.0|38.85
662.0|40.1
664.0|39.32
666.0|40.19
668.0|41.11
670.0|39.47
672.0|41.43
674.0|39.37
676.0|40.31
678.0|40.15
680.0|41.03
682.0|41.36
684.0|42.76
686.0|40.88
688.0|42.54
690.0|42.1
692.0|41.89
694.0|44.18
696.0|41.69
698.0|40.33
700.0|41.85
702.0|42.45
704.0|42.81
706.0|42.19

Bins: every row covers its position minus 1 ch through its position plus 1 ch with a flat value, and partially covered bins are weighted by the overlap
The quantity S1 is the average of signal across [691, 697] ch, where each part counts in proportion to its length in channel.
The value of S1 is 42.6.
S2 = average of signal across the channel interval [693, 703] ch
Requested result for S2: 42.1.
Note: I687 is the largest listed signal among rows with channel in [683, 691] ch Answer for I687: 42.76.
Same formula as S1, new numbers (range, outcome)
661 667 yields 39.9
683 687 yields 41.8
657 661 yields 39.4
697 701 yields 41.1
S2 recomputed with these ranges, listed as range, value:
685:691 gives 41.8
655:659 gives 39.4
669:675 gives 40.1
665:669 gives 40.6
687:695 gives 42.7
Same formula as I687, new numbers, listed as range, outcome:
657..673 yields 41.43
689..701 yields 44.18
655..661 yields 39.86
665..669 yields 41.11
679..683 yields 41.36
